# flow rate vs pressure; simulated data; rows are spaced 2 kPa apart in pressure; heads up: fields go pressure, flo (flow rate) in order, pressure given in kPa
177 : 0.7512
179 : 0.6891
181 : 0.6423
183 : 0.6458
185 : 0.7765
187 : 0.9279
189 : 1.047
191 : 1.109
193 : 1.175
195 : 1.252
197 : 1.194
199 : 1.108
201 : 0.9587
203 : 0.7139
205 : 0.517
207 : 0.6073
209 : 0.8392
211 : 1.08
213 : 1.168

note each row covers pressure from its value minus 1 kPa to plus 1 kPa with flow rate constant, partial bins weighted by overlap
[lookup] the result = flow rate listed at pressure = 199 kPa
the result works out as 1.108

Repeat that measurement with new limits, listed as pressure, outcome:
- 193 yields 1.175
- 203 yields 0.7139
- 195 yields 1.252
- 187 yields 0.9279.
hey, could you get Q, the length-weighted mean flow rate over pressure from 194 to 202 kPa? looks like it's 1.13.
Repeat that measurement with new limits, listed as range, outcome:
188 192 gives 1.08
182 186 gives 0.711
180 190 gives 0.808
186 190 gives 0.987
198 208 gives 0.781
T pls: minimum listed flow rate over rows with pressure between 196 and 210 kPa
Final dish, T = 0.517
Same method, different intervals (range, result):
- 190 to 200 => 1.108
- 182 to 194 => 0.6458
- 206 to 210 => 0.6073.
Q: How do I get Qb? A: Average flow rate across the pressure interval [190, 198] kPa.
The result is 1.18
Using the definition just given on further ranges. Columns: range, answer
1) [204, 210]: 0.654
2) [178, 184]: 0.659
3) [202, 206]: 0.615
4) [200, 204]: 0.836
